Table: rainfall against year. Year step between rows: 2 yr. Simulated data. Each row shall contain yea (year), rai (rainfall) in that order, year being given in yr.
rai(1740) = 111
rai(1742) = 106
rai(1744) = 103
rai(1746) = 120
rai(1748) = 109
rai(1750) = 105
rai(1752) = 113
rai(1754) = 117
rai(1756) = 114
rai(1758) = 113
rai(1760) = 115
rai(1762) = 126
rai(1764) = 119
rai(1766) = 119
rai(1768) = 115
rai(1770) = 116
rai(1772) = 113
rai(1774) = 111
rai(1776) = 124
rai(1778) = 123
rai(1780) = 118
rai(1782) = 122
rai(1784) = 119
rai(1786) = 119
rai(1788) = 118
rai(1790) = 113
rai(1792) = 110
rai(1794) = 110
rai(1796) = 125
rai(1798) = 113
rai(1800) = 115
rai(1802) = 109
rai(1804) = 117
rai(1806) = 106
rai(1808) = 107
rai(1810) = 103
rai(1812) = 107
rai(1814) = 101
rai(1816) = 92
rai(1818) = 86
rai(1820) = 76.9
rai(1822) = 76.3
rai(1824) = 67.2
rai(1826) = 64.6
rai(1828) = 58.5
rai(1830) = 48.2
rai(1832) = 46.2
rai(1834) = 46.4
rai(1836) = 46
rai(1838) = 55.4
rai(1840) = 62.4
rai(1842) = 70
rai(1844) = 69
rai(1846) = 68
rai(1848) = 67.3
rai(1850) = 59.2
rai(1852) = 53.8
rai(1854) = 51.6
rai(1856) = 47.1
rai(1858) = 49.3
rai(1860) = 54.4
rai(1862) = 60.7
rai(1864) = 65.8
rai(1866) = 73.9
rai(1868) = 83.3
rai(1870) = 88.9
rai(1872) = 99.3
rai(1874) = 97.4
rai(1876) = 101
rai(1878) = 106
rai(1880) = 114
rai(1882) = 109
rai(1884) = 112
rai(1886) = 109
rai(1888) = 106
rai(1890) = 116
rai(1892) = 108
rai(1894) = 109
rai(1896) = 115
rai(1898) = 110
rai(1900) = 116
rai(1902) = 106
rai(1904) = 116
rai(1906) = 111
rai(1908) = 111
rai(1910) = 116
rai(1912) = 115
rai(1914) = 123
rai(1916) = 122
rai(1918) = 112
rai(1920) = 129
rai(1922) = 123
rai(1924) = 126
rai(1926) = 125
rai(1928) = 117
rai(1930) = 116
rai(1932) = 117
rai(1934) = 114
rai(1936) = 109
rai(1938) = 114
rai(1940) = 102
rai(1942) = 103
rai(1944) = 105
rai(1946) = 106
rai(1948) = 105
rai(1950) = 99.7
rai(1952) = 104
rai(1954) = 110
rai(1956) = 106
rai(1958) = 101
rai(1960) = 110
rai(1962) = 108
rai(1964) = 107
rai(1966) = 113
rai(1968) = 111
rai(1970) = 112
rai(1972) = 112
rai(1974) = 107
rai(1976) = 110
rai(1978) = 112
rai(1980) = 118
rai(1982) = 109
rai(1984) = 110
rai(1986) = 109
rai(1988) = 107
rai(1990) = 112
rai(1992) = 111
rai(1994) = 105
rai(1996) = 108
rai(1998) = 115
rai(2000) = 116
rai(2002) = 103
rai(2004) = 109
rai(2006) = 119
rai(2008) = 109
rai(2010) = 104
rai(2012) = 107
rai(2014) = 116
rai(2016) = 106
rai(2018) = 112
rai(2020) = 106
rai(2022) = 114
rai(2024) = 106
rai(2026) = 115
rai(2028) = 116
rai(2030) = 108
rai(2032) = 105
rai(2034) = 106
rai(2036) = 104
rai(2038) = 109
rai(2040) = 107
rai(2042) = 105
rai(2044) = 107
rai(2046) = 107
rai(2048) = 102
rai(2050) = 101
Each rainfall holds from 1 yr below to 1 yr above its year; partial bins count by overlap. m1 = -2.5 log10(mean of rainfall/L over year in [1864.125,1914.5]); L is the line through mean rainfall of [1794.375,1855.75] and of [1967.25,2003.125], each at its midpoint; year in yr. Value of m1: -0.16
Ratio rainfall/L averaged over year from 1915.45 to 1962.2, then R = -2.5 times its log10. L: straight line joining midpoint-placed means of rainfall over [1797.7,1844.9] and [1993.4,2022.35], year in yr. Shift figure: -0.13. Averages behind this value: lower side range 80.5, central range 112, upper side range 110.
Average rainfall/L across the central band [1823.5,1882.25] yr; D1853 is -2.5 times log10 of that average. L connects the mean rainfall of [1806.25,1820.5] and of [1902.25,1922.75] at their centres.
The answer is 0.466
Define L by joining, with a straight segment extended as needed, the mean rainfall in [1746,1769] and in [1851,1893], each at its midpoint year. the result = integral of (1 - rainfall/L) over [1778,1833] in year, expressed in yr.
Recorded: 2.7 yr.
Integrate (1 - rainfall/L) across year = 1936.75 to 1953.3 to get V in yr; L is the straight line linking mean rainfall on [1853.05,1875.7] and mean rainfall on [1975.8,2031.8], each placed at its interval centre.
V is -2.0 yr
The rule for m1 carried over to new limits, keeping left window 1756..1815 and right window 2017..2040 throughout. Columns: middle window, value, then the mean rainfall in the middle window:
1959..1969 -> 0.01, 110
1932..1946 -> 0.03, 108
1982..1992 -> 0.00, 110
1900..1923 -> -0.05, 117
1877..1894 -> 0.02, 110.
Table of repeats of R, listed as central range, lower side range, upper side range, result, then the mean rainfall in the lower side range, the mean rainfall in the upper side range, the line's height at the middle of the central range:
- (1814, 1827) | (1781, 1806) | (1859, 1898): 0.36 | 115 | 96.6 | 109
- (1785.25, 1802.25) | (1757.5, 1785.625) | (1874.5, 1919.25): 0.02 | 118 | 112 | 117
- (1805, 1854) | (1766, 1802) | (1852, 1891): 0.37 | 117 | 85.7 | 101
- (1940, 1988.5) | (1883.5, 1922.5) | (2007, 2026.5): 0.04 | 114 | 109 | 112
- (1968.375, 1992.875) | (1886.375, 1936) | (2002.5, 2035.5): 0.01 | 116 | 110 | 112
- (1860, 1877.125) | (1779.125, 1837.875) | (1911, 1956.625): 0.25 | 93.9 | 113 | 103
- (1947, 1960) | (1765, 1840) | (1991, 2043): 0.01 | 97.3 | 109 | 106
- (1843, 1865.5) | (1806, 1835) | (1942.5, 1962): 0.40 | 78.2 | 105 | 85.1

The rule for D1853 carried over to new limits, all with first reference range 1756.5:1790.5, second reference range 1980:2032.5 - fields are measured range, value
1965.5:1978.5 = 0.003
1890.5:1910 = 0.019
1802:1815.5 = 0.100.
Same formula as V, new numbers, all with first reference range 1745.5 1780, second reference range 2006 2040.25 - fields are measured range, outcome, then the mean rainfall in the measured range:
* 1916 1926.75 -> -1.1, 123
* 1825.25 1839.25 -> 7.6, 52.1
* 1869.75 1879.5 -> 1.1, 100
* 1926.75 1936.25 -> -0.3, 115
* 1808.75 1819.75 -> 1.7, 96.6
